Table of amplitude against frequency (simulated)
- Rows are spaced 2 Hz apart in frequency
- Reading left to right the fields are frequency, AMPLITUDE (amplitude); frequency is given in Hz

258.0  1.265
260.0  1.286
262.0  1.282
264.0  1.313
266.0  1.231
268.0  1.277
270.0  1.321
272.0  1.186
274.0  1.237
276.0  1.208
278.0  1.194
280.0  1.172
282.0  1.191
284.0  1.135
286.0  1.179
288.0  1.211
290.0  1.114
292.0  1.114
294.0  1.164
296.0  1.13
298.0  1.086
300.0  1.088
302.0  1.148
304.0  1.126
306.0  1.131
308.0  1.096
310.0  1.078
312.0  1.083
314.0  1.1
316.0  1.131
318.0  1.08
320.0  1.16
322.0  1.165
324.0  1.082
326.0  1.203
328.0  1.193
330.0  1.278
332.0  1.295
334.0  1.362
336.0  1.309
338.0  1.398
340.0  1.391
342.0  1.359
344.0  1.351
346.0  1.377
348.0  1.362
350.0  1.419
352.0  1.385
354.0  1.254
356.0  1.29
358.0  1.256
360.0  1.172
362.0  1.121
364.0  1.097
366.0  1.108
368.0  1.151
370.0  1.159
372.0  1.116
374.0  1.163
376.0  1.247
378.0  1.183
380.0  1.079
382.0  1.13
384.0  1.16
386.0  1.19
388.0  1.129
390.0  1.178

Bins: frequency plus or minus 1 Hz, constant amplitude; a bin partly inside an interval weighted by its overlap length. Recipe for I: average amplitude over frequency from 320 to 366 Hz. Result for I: 1.27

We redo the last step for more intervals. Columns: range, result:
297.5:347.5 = 1.21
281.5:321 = 1.13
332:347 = 1.36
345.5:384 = 1.21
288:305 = 1.13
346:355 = 1.36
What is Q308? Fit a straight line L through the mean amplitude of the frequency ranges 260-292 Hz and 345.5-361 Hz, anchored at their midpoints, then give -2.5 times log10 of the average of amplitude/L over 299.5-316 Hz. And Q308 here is 0.135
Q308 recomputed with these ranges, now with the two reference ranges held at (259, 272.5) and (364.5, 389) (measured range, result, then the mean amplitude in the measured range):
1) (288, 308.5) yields 0.10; 1.12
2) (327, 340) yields -0.10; 1.31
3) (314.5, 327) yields 0.07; 1.14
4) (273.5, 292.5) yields 0.07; 1.18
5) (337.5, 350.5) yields -0.16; 1.38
